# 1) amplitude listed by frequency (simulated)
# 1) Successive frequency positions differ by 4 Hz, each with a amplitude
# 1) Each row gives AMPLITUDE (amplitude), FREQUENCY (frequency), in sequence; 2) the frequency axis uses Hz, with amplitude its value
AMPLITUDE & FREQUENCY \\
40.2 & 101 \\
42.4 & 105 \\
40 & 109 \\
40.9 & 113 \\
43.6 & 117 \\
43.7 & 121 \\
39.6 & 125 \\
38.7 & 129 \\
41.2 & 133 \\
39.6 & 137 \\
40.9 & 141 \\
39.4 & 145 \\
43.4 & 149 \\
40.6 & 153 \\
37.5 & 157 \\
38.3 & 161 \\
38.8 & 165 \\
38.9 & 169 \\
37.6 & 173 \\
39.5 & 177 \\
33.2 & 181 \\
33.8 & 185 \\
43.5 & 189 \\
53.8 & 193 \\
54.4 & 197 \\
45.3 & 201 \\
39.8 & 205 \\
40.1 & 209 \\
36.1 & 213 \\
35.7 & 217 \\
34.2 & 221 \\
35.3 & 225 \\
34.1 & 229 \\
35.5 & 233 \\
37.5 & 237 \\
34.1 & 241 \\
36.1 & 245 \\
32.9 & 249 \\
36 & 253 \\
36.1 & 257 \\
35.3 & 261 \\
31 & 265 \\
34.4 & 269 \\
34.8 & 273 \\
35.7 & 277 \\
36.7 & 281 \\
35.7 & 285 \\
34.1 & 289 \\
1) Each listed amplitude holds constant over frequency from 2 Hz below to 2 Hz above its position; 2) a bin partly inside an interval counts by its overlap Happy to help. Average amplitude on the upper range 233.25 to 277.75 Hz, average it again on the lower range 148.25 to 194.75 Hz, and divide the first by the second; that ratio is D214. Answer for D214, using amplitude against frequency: 0.88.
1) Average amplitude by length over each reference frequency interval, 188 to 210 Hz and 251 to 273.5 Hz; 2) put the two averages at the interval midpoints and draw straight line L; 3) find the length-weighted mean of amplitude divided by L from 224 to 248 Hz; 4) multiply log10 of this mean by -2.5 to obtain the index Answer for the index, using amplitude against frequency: 0.12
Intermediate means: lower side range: 46.5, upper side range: 34.6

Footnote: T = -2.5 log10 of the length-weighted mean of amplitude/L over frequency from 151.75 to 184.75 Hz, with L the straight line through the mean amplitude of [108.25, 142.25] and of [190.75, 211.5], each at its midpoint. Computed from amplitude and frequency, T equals 0.166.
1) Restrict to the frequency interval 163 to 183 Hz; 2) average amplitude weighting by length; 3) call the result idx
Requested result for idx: 37.6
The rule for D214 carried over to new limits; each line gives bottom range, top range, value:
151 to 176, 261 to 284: 0.90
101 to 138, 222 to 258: 0.86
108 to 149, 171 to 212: 1.03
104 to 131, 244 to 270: 0.84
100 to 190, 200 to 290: 0.90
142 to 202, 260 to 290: 0.84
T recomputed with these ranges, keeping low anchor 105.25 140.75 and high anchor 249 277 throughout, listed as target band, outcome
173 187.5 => 0.07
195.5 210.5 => -0.20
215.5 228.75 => 0.05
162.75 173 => 0.01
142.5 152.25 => -0.04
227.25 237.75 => 0.01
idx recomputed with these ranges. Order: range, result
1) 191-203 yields 51.2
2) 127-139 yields 39.8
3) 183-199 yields 46.4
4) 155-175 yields 38.2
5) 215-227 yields 35.1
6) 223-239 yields 35.6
